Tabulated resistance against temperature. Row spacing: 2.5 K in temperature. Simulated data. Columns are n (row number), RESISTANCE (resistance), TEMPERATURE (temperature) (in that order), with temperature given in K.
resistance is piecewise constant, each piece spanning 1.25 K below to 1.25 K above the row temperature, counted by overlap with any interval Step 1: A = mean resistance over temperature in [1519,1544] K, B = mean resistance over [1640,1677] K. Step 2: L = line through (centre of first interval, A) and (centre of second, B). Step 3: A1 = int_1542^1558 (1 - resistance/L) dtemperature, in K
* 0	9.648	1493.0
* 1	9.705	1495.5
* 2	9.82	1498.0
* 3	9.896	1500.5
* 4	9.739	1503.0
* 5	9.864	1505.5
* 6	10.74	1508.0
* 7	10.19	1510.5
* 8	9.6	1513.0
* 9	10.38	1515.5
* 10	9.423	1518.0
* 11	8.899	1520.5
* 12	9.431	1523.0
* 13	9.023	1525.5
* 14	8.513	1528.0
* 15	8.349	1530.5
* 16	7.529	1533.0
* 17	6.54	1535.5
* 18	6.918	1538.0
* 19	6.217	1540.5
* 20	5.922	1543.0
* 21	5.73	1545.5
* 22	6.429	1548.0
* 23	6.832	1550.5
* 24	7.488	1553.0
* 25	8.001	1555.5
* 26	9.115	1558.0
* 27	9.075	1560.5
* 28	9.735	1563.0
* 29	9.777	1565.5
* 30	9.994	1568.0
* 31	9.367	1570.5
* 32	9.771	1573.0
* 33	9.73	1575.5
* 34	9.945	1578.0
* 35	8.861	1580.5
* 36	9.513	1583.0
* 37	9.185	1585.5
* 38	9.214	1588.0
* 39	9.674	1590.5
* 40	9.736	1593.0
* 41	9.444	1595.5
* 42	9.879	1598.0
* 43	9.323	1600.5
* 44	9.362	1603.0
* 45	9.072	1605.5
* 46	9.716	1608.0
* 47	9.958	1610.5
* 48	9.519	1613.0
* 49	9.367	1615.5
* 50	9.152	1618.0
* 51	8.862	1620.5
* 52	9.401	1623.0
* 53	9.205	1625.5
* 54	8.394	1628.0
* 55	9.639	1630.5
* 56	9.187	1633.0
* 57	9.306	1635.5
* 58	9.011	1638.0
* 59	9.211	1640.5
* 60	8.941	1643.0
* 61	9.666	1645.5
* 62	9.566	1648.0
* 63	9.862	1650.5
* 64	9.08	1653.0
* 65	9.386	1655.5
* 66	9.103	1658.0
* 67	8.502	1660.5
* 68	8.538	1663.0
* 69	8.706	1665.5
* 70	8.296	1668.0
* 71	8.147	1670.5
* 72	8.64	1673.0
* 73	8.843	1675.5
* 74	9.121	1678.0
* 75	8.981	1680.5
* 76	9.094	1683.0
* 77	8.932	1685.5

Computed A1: 2.0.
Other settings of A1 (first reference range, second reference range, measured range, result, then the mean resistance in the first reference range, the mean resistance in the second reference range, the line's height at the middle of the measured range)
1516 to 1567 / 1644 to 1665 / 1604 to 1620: -1.3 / 7.99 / 9.19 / 8.74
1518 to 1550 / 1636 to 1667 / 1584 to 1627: -4.6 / 7.52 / 9.13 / 8.5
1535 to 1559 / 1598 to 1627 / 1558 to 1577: -4.8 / 6.91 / 9.37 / 7.68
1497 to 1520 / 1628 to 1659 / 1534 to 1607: 7.6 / 9.93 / 9.29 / 9.64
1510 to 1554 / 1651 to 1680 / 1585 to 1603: -2.5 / 7.93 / 8.79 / 8.33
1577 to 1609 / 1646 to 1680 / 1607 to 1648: -0.4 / 9.45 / 8.93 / 9.19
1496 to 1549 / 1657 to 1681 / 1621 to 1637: -1.0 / 8.56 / 8.67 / 8.64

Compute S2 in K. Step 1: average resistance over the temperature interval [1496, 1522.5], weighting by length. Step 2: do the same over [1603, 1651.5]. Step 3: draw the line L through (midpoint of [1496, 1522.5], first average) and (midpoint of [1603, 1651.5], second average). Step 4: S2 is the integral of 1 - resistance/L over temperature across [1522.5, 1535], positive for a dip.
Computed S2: 1.7 K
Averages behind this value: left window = 9.84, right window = 9.32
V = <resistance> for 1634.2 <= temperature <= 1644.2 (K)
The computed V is 9.12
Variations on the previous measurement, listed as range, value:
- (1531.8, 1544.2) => 6.62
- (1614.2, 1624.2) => 9.2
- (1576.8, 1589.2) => 9.34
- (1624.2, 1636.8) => 9.15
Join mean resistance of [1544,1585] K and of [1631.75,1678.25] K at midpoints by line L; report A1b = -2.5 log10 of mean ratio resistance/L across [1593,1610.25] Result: -0.08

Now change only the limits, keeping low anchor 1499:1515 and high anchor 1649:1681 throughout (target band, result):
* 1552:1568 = 0.08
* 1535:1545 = 0.47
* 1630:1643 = -0.02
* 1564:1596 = -0.01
